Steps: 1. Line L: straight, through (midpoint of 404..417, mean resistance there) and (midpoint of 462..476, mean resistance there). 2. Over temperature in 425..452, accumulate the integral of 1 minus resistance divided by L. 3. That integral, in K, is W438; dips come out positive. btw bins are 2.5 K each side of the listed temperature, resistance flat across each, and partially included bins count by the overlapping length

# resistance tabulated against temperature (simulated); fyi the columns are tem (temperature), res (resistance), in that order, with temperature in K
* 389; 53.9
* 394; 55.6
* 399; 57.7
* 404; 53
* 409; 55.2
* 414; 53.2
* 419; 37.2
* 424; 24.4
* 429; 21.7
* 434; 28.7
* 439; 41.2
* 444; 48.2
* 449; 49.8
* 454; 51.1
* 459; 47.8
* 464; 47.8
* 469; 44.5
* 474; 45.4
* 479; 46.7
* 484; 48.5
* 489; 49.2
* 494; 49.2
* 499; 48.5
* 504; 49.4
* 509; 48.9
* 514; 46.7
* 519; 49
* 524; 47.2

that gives 6.6 K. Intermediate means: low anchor 53.3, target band 37.4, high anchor 45.9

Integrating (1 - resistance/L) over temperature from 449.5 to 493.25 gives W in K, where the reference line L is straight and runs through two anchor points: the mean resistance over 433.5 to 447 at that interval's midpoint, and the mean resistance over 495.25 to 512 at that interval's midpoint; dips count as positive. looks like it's -2.73 K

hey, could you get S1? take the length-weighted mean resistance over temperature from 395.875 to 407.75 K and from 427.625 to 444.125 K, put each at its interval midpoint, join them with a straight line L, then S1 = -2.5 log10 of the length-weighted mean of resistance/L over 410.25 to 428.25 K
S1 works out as 0.194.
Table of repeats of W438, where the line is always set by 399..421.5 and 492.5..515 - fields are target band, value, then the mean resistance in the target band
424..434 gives 5.2 K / 24.1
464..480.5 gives 1.2 K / 45.8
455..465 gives 0.2 K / 48.3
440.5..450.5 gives 0.3 K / 48.1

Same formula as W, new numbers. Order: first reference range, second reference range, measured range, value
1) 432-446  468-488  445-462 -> -2.96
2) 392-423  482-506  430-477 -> 5.18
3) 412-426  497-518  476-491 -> -0.77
